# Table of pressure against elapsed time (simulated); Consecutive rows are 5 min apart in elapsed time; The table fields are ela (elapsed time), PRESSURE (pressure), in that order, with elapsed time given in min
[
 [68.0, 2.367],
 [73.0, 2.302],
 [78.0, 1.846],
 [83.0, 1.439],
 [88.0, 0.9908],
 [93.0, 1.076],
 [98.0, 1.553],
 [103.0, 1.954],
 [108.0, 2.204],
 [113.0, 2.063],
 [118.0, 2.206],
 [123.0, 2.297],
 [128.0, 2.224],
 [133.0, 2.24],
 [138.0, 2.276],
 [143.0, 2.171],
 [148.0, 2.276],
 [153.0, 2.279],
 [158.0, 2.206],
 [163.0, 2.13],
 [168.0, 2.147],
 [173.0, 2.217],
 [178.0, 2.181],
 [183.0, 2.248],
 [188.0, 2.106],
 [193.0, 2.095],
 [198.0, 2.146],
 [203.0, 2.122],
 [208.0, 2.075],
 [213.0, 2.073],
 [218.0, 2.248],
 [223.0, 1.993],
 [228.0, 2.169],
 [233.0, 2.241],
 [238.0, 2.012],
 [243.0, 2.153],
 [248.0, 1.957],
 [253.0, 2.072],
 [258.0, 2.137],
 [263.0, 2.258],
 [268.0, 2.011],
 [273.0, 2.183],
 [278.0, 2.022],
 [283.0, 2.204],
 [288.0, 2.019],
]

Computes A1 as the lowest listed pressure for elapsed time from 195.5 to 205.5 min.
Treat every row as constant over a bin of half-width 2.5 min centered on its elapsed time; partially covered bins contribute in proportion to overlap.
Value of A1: 2.122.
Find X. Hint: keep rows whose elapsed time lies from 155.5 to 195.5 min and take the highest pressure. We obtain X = 2.248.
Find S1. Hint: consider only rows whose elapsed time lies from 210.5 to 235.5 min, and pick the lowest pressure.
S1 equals 1.993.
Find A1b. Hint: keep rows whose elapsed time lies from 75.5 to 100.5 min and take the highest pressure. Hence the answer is 1.846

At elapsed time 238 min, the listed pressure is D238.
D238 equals 2.012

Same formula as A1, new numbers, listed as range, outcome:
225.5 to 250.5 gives 1.957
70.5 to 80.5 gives 1.846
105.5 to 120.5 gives 2.063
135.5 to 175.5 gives 2.13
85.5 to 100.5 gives 0.9908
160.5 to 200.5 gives 2.095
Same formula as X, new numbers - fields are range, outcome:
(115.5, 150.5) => 2.297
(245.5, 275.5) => 2.258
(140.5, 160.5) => 2.279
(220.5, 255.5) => 2.241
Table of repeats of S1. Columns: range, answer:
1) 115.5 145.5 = 2.171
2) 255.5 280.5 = 2.011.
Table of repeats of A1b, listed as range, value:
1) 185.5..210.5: 2.146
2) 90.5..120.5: 2.206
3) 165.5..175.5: 2.217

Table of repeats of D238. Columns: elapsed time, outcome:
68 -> 2.367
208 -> 2.075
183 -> 2.248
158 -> 2.206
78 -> 1.846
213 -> 2.073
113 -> 2.063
